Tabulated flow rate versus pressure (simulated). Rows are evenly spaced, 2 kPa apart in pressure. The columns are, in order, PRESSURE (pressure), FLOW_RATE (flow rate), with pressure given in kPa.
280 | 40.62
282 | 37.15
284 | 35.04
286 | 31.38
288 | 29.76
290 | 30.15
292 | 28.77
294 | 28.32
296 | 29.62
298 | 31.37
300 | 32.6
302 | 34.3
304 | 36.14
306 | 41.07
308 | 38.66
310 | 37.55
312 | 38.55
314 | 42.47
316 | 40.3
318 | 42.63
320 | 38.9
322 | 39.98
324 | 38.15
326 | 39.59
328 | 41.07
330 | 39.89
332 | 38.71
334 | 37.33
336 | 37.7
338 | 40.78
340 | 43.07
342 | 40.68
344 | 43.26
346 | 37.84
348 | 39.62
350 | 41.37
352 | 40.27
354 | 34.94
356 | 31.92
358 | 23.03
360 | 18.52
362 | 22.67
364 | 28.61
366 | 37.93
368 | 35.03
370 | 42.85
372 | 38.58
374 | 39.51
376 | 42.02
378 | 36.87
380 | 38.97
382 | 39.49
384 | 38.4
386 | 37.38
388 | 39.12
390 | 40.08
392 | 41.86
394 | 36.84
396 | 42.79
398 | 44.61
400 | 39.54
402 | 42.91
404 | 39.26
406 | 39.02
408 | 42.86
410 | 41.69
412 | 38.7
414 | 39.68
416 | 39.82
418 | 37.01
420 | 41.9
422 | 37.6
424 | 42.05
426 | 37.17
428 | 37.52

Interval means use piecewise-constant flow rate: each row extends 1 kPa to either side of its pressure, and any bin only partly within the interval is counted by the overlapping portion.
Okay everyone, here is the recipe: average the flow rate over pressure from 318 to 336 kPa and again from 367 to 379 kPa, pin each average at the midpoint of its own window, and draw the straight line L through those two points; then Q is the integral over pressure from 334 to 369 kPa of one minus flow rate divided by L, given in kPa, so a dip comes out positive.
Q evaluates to 3.6 kPa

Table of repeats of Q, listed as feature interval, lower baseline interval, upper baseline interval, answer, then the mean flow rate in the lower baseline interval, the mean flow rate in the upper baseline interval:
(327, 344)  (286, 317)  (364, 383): -1.7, 34.5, 38.5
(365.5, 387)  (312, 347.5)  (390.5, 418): 0.8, 40.1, 40.6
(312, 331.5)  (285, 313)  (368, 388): -2.9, 33.4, 39.1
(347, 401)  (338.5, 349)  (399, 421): 5.1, 40.9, 40.2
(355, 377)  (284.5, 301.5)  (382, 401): 2.9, 30.5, 40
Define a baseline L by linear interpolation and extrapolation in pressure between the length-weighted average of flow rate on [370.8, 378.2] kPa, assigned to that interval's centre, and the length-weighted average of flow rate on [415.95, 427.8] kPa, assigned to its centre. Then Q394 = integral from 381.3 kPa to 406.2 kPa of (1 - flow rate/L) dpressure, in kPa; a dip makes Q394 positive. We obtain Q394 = -0.5 kPa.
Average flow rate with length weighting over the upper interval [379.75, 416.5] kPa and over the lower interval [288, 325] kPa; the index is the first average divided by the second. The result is 1.12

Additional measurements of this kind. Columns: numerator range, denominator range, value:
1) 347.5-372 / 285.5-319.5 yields 0.95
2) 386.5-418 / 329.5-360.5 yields 1.09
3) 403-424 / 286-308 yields 1.23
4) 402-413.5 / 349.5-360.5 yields 1.27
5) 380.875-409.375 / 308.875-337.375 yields 1.02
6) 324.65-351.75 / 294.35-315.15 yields 1.11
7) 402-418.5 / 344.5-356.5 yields 1.05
